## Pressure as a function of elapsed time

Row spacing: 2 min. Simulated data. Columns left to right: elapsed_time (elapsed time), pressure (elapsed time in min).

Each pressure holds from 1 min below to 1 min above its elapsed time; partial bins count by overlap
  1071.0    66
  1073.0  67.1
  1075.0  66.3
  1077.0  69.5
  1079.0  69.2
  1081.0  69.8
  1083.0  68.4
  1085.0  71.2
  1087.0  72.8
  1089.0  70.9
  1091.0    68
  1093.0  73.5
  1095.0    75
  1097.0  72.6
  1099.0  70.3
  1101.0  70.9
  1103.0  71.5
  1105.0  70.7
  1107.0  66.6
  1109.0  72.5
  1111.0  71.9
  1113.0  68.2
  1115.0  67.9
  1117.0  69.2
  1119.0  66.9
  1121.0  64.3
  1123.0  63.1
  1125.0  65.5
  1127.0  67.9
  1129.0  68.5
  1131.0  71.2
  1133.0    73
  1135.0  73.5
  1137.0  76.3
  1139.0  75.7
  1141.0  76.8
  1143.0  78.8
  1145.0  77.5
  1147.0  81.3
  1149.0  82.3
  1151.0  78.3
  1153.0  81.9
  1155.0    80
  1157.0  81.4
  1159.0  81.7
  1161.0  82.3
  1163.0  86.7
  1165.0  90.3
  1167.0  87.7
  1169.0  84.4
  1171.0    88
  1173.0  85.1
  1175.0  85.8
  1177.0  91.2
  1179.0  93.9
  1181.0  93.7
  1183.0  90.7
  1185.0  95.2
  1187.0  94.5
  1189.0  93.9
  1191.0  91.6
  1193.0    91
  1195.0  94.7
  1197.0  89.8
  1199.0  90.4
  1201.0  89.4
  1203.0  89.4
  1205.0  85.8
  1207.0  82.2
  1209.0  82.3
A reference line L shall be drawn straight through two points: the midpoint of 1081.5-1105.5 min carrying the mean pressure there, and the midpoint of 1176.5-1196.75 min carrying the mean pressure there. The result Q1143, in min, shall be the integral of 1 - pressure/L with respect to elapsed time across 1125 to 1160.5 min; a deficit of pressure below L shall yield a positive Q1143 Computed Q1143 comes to 2.68 min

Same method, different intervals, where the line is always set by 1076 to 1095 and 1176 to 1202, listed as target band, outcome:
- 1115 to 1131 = 2.36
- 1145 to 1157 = 0.54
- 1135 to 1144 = 0.59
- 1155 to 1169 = 0.33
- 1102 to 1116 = 1.04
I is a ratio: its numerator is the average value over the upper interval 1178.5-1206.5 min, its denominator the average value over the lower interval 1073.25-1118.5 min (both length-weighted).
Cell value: 1.30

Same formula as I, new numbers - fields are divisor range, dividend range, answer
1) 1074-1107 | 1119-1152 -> 1.04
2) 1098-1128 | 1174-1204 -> 1.34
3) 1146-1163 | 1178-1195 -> 1.14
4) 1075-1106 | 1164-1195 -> 1.28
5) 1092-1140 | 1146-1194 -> 1.24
